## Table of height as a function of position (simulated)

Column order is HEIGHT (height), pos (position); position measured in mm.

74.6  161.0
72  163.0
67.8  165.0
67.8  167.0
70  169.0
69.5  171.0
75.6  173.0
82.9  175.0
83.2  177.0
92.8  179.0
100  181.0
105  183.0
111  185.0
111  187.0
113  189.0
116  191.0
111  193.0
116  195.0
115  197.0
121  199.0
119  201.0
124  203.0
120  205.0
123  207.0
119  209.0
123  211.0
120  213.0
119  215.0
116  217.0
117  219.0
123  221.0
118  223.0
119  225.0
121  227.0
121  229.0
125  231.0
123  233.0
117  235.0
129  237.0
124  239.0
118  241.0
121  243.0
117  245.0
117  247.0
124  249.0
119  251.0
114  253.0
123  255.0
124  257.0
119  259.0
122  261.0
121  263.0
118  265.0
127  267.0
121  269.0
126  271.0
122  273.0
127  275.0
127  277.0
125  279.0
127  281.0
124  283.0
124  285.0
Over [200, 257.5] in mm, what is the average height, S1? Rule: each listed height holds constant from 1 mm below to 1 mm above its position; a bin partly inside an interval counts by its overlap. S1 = 121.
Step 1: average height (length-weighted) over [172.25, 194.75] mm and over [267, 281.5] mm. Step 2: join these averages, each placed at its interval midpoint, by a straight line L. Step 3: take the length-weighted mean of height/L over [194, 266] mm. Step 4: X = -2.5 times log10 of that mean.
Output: -0.07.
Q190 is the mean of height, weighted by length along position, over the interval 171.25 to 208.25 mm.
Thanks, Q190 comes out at 107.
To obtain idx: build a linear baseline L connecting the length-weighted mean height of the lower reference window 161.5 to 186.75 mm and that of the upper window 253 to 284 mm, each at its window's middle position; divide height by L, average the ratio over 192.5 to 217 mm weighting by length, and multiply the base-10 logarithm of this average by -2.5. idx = -0.23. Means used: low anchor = 83.8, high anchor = 123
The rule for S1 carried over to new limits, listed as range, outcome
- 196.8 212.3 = 121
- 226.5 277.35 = 122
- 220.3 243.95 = 122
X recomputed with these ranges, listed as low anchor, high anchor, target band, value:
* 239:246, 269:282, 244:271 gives 0.013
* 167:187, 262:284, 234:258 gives -0.062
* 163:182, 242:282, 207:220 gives -0.210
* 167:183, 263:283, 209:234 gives -0.177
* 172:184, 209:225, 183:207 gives -0.132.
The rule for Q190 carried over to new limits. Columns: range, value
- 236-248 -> 121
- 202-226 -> 120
